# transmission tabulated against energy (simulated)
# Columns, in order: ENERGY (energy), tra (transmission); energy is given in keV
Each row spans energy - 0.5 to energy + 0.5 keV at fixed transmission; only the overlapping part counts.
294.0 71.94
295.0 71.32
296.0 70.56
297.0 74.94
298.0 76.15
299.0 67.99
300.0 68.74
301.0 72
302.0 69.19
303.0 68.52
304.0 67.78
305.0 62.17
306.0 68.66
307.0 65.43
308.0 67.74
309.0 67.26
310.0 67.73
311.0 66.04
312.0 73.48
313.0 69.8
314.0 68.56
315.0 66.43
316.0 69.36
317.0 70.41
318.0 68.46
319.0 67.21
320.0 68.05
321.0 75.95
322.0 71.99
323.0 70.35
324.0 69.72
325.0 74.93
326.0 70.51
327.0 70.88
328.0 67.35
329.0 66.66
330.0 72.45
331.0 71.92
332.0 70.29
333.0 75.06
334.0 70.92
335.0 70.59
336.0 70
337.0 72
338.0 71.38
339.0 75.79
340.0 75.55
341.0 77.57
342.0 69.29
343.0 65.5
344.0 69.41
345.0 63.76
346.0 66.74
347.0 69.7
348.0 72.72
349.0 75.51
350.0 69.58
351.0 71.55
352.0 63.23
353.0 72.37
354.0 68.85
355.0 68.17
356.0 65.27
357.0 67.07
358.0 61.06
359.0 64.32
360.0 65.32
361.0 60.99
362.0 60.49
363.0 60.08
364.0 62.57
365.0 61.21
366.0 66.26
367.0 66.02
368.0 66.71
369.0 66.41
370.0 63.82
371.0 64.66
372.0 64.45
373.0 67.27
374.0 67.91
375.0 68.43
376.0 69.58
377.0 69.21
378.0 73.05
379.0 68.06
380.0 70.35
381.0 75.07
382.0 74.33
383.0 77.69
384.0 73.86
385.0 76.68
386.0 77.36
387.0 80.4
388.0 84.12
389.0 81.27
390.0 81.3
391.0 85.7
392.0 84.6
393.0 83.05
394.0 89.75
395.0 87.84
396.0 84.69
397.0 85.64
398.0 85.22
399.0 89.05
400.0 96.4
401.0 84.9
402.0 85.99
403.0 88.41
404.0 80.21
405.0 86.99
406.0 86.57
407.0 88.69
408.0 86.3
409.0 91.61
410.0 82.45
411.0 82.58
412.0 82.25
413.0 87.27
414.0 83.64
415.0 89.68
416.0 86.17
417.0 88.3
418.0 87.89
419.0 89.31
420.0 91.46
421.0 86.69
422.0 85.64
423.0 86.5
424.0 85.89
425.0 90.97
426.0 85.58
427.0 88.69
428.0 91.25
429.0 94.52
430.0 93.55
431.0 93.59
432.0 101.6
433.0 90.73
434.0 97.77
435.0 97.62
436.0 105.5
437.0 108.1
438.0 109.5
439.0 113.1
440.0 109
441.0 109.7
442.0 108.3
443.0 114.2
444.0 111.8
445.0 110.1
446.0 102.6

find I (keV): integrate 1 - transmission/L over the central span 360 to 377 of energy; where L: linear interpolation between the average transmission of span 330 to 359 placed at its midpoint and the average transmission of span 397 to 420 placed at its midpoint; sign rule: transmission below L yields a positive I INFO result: 2.5 keV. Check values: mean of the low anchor 70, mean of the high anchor 86.9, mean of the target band 64.9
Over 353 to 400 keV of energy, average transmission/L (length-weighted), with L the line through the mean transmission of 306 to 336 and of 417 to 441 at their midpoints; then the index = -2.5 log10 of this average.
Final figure 0.144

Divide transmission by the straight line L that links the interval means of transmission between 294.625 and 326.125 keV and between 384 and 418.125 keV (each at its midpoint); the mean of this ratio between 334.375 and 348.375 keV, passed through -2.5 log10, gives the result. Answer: 0.063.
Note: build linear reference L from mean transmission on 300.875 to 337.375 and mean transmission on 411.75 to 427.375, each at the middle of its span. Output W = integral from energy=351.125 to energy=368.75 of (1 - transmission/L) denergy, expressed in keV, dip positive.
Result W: 2.7 keV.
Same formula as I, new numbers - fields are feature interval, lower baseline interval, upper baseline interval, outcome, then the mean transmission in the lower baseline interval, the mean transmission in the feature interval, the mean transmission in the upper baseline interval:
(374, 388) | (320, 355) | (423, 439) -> 1.5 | 70.8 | 73.6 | 95.9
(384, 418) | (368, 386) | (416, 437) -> -1.9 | 70.2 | 85.2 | 91.9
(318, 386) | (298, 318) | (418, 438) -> 7.1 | 68.5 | 69.2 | 93.2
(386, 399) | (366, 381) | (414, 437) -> -1.3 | 67.8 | 84.4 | 91.5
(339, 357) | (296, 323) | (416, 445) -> 1.9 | 69.3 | 69.8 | 97.1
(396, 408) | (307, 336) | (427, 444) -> 0.7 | 69.9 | 87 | 102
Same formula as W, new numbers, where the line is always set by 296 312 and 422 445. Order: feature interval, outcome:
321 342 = 1.0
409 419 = 0.9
